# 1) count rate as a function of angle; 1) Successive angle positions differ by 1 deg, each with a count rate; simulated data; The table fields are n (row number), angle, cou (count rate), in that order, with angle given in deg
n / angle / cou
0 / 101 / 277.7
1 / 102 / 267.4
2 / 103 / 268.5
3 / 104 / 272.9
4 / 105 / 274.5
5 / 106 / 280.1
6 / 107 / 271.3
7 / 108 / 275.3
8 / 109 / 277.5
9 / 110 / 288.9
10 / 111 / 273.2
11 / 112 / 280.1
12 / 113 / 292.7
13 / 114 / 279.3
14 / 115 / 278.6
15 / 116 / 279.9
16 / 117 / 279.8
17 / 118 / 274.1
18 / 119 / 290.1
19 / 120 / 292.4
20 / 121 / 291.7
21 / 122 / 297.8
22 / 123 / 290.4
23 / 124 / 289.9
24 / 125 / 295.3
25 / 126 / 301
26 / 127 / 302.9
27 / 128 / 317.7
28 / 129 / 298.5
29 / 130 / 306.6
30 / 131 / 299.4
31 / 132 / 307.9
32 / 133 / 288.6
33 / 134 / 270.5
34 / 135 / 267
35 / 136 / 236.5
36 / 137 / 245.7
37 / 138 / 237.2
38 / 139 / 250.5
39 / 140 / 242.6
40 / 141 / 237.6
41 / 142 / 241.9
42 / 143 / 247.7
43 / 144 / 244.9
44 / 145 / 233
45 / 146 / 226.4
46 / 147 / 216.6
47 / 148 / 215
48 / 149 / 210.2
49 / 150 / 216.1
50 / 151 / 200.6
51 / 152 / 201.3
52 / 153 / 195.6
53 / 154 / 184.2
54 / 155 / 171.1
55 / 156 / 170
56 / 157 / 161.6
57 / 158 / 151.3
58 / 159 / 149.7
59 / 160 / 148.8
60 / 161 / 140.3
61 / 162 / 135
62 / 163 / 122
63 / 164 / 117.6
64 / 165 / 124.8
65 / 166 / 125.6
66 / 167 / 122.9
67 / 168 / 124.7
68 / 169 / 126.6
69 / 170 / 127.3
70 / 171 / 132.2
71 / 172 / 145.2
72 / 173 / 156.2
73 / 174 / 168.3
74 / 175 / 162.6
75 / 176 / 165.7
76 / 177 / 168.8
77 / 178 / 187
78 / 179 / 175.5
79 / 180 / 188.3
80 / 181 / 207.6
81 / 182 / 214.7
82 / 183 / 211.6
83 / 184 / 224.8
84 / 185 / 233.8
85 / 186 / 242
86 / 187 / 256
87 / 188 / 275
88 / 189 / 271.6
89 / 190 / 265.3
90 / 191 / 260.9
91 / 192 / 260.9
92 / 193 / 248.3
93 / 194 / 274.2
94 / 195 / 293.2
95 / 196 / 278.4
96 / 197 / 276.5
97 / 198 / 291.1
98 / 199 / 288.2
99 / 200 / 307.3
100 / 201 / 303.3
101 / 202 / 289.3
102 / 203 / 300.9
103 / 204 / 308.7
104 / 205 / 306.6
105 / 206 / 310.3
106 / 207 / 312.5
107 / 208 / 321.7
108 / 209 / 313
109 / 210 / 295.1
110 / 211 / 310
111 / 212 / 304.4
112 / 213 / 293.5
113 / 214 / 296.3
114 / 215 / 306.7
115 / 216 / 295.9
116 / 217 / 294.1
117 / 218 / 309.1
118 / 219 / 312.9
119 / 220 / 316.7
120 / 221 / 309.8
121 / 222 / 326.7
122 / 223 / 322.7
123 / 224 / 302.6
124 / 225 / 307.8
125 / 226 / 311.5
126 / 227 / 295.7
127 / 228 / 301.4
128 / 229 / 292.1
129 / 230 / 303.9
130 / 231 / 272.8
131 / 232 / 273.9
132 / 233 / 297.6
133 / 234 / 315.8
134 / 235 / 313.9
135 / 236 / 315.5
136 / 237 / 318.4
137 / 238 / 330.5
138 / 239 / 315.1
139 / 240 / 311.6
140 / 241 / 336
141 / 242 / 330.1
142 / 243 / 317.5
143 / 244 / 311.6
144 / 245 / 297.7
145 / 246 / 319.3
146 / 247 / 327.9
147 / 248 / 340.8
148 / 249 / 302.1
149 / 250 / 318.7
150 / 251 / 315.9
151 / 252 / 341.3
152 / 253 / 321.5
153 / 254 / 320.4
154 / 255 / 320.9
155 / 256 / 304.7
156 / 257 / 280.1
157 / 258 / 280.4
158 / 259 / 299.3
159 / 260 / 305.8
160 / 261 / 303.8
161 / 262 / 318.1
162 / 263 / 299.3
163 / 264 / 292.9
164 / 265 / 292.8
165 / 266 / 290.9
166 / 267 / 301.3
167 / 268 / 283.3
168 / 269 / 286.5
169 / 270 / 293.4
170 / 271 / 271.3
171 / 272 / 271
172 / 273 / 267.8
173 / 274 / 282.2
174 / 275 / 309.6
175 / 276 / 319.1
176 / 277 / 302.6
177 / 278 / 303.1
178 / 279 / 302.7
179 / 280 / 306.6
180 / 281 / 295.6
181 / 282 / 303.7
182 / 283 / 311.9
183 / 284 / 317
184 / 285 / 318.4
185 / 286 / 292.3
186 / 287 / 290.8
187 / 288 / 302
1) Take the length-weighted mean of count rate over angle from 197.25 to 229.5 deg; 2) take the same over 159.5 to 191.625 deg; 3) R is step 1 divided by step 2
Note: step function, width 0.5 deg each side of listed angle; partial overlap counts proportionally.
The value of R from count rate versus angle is 1.7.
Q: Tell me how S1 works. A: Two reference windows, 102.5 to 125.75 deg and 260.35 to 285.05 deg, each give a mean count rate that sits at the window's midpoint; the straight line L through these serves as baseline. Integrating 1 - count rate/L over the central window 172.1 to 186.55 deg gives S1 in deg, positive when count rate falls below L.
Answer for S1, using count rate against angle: 4.8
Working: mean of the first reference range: 283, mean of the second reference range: 297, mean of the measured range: 192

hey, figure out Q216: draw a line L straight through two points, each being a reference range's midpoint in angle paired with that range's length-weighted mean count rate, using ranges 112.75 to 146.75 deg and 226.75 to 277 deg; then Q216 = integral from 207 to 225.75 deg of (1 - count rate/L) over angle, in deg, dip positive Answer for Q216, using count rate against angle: -0.77 deg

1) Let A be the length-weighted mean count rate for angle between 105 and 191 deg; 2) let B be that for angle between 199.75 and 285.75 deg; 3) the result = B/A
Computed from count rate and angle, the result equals 1.35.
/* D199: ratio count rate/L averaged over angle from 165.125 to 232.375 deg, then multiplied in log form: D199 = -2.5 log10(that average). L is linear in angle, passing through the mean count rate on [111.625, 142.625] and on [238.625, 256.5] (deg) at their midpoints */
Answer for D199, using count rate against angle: 0.190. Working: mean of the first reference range 279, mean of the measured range 256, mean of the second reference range 320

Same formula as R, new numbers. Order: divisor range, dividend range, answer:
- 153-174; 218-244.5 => 2.16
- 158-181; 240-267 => 2.11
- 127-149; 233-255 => 1.24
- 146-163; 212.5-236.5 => 1.70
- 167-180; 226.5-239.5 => 1.98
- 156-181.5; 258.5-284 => 1.98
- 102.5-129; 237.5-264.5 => 1.10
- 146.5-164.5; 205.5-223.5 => 1.79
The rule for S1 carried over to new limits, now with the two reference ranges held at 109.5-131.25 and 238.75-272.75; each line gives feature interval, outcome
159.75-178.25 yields 9.7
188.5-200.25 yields 0.9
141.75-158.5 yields 5.1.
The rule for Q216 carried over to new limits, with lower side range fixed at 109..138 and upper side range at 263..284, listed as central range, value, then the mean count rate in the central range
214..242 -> -1.5 deg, 308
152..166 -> 6.6 deg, 153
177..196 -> 3.4 deg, 238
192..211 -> -0.3 deg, 295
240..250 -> -0.9 deg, 320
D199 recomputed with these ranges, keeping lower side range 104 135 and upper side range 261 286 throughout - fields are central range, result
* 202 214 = -0.05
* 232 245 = -0.07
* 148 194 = 0.49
